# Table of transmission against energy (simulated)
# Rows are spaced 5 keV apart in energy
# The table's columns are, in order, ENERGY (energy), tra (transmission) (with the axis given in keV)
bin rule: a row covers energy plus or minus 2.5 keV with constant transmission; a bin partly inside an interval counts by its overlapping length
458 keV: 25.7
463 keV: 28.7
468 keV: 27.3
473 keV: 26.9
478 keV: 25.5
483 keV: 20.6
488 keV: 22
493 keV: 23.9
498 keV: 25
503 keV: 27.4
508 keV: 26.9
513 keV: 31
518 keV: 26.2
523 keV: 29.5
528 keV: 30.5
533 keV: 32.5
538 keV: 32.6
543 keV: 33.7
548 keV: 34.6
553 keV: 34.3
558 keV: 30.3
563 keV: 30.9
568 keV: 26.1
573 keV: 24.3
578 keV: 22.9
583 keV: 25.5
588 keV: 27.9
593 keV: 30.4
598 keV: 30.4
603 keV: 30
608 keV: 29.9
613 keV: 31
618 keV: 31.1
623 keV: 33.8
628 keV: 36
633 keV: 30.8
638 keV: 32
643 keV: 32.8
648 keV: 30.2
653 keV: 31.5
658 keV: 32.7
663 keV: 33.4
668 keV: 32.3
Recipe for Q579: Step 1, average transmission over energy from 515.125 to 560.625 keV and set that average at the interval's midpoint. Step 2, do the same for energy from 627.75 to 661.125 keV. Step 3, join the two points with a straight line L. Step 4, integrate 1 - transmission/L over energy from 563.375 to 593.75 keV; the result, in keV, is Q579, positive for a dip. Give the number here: 5.25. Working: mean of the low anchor 31.6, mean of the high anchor 32.1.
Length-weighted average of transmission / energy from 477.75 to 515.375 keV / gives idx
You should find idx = 25.3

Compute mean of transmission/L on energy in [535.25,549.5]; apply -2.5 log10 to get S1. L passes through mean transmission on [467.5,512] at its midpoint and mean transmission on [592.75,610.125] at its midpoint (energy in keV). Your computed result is -0.215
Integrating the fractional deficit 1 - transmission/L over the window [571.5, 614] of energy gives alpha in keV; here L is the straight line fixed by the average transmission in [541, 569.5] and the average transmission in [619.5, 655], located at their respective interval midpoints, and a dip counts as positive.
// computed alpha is 5.4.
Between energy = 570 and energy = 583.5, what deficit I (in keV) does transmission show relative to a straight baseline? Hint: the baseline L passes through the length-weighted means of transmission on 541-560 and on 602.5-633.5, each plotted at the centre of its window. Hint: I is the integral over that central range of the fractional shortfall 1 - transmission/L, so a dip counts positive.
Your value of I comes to 3.6 keV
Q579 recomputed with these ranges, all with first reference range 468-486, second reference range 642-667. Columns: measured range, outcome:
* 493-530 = -2.3 keV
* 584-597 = 0.2 keV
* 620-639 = -1.3 keV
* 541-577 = -2.8 keV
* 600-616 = -0.1 keV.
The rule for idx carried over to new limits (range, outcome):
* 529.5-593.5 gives 29.7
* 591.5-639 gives 31.5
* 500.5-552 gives 30.6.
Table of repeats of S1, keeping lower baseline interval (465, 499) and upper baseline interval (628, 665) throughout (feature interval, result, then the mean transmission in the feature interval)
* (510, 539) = -0.14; 30.2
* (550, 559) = -0.18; 32.8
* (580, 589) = 0.12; 26.3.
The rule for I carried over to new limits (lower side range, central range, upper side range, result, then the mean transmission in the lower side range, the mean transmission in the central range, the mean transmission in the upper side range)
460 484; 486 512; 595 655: 1.6 keV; 26.1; 25.4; 31.6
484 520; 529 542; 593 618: -2.4 keV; 25.8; 32.4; 30.4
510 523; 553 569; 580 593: -1.4 keV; 28.7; 30.2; 27.3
